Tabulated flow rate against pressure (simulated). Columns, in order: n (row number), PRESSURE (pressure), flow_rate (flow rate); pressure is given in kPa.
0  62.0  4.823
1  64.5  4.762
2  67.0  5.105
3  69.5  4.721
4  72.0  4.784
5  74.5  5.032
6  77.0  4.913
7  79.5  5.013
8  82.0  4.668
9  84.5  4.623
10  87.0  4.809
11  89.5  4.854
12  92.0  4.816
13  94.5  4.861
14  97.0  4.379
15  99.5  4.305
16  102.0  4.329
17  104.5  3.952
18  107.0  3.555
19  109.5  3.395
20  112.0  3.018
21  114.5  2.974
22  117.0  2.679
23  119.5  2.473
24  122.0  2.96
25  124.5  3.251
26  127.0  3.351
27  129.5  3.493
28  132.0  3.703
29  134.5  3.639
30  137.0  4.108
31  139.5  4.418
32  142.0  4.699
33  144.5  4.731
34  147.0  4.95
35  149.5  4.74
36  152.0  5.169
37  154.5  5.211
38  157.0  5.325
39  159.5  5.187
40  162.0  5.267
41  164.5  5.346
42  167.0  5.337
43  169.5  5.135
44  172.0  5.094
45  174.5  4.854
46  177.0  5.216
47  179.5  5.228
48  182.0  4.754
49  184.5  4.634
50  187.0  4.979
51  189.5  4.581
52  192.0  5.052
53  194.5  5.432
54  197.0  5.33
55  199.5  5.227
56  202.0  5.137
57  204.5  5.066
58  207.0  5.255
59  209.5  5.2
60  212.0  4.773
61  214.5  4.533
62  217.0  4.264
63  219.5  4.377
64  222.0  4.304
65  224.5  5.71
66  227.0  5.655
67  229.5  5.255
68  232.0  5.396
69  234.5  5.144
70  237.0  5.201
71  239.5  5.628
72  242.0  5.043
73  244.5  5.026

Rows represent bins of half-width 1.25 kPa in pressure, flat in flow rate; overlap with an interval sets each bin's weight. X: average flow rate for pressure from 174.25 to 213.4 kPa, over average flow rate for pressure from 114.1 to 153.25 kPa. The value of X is 1.31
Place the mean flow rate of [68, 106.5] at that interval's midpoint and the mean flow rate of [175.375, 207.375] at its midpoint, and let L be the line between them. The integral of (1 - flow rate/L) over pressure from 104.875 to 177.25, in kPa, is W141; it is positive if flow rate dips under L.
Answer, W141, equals 9.56 kPa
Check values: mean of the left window 4.65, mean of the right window 5.06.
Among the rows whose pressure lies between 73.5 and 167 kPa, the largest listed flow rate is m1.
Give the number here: 5.346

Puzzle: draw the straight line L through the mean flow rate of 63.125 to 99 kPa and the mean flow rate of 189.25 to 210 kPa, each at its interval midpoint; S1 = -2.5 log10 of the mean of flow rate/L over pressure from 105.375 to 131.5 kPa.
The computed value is 0.49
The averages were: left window 4.8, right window 5.17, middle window 3.14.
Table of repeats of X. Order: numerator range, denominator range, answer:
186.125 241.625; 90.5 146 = 1.34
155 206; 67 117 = 1.18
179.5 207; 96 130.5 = 1.47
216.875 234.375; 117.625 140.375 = 1.46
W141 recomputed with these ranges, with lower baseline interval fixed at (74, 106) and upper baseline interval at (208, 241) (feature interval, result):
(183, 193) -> 0.25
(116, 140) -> 6.92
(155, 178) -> -1.57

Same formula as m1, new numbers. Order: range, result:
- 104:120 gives 3.952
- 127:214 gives 5.432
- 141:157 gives 5.325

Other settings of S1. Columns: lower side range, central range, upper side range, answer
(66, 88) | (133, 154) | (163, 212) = 0.10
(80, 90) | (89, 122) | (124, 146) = 0.18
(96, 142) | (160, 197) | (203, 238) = -0.15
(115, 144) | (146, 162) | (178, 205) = -0.23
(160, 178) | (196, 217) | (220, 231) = 0.03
